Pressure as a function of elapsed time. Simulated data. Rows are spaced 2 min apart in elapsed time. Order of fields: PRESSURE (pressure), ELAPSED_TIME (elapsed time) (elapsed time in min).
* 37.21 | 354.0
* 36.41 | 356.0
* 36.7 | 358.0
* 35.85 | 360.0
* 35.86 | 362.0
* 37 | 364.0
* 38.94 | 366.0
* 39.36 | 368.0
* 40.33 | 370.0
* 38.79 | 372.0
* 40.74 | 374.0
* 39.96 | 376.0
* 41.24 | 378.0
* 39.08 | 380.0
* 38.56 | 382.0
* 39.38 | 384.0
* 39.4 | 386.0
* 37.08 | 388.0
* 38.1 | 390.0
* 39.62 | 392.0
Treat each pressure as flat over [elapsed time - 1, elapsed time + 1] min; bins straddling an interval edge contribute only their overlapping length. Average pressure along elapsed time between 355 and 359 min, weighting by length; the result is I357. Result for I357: 36.6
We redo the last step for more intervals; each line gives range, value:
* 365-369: 39.1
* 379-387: 39.1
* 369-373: 39.6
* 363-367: 38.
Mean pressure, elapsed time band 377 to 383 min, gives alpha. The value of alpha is 39.6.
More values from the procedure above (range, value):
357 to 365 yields 36.4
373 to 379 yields 40.6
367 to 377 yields 39.8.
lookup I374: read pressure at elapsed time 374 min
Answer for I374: 40.74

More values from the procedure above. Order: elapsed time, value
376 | 39.96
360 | 35.85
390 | 38.1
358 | 36.7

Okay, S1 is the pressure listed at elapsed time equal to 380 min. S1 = 39.08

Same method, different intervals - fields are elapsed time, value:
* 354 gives 37.21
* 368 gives 39.36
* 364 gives 37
